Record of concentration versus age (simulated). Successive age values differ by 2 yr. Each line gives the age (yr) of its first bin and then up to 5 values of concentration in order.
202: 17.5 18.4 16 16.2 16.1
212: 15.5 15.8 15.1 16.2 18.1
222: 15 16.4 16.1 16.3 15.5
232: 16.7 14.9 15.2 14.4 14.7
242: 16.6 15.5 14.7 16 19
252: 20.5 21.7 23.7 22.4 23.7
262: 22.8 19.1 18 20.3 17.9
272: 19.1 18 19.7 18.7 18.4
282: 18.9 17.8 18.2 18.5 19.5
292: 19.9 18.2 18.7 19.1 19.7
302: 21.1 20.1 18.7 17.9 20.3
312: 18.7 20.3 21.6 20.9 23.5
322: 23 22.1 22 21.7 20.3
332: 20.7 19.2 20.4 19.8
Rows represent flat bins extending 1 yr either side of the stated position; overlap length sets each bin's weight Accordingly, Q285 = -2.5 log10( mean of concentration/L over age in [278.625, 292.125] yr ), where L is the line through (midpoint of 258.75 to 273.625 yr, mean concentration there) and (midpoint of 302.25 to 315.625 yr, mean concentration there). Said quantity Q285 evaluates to 0.07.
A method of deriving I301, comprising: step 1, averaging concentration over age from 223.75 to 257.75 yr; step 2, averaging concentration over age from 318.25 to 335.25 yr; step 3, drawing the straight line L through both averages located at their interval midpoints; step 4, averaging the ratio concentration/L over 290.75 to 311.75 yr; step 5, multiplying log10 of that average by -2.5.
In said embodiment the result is 0.05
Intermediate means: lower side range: 17.1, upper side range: 21.5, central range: 19.3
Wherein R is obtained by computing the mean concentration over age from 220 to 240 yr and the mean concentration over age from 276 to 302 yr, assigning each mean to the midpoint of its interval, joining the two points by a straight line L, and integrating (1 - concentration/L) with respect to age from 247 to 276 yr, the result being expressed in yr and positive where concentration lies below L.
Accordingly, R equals -4.58 yr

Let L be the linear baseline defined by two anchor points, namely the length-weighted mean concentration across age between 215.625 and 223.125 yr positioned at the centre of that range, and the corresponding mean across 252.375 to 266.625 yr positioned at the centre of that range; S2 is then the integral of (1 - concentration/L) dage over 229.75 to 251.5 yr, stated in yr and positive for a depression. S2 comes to 3.7 yr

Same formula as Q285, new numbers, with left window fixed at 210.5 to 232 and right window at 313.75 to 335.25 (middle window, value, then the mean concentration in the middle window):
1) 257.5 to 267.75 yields -0.16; 21.1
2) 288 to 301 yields 0.04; 19.1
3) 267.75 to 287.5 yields 0.02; 18.6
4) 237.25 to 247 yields 0.13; 15.2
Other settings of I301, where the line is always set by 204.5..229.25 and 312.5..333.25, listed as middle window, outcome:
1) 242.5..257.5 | -0.06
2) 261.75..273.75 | -0.03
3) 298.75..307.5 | 0.04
